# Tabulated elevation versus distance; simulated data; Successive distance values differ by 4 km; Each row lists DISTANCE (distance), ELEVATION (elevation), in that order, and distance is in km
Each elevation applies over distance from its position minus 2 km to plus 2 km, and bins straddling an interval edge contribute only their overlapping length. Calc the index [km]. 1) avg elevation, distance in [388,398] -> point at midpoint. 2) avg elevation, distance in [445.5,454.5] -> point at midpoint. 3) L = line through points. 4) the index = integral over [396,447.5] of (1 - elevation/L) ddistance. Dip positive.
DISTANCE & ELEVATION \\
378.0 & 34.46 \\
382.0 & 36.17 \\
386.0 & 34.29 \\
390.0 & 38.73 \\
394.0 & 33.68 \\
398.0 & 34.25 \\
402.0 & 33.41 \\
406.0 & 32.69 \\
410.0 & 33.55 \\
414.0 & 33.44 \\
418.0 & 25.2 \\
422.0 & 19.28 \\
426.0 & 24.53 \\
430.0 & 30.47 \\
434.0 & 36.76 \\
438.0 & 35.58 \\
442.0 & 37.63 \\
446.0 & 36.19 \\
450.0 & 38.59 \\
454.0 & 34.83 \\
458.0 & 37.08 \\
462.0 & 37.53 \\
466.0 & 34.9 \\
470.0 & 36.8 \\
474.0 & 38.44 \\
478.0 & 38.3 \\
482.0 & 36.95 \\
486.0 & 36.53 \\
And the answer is 6.56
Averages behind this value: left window 35.8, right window 36.9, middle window 31.7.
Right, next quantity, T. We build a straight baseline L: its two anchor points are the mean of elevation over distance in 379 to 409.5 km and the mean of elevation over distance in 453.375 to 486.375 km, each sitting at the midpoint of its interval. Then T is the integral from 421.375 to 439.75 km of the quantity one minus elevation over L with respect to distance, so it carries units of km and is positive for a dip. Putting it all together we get 3.0 km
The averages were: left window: 34.7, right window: 36.9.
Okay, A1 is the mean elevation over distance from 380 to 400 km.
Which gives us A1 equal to 35.4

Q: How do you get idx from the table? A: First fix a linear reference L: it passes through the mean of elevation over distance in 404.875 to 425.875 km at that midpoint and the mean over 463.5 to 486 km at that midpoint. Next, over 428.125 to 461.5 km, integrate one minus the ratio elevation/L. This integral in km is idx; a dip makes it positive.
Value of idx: -3.4 km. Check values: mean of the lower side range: 28.3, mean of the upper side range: 37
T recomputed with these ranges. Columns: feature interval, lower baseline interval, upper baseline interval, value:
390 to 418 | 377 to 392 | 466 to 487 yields 2.3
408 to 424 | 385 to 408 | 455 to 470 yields 3.3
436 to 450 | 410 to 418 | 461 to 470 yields -1.1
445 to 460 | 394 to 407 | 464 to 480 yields -0.2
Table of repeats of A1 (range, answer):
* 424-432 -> 27.5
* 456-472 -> 36.6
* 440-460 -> 36.9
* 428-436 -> 33.6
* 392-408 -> 33.5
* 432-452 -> 37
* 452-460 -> 36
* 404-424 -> 28.8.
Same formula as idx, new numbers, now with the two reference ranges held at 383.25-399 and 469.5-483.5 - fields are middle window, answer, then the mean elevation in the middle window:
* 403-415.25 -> 0.9 km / 33.2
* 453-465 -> 0.2 km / 36.5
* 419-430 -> 3.8 km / 23.8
